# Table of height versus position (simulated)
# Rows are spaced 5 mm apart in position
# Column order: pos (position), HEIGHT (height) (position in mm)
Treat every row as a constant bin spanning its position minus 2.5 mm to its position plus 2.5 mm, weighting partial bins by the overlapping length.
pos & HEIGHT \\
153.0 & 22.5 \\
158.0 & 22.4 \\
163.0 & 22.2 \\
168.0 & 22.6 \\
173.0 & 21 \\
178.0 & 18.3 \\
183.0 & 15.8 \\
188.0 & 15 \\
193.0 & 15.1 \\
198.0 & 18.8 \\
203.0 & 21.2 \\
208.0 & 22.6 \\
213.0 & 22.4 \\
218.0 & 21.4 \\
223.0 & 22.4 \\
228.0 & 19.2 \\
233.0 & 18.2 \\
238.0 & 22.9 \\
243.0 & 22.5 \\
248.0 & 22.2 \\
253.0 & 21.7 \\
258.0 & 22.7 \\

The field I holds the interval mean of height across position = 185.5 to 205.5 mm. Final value 17.5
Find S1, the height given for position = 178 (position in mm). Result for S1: 18.3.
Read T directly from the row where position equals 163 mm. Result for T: 22.2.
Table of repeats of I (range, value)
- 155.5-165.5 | 22.3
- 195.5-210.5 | 20.9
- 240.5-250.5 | 22.4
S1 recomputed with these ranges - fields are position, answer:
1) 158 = 22.4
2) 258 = 22.7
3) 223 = 22.4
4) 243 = 22.5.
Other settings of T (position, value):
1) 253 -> 21.7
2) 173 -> 21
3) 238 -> 22.9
